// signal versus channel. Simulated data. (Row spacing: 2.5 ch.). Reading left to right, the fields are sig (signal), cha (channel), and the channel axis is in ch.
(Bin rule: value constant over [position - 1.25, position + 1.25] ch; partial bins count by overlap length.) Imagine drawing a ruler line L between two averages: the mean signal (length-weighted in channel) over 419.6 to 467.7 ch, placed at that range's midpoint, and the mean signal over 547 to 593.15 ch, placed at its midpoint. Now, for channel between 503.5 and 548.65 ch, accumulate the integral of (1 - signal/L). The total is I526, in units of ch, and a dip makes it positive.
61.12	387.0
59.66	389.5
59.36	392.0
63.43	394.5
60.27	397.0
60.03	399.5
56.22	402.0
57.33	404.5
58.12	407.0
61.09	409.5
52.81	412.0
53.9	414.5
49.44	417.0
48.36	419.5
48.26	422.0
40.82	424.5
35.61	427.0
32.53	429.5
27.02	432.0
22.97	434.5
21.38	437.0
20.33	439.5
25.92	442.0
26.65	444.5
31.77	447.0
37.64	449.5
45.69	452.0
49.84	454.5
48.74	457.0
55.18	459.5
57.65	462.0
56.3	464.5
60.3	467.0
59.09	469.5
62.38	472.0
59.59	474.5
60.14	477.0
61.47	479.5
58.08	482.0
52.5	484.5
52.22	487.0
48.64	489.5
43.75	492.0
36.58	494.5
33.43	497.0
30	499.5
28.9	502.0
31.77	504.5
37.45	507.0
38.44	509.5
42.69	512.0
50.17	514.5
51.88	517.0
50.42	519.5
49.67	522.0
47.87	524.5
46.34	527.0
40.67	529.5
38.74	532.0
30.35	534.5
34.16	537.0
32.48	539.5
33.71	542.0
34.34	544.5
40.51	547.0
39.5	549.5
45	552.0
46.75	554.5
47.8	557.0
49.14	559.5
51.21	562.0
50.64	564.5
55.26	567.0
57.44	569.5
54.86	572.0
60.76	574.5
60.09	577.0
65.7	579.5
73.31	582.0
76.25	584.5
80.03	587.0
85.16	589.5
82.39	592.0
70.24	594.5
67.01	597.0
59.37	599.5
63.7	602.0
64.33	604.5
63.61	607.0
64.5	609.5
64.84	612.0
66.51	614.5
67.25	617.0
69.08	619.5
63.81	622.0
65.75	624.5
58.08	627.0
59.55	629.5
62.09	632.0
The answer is 10.0 ch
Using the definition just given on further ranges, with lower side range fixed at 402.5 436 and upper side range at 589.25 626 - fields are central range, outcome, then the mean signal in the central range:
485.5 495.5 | 1.5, 45.7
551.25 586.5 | 3.1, 57.4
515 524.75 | 1.2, 50.2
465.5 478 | -2.1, 60.2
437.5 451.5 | 5.6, 29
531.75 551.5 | 7.9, 35.7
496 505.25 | 4.0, 30.9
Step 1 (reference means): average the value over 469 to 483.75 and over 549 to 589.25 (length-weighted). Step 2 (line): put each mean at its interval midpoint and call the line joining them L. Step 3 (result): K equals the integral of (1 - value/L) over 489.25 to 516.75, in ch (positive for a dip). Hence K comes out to 9.69 ch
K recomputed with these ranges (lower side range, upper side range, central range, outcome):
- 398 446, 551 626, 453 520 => 1.4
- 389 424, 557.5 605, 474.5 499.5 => 4.4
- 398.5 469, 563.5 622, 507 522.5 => 2.6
